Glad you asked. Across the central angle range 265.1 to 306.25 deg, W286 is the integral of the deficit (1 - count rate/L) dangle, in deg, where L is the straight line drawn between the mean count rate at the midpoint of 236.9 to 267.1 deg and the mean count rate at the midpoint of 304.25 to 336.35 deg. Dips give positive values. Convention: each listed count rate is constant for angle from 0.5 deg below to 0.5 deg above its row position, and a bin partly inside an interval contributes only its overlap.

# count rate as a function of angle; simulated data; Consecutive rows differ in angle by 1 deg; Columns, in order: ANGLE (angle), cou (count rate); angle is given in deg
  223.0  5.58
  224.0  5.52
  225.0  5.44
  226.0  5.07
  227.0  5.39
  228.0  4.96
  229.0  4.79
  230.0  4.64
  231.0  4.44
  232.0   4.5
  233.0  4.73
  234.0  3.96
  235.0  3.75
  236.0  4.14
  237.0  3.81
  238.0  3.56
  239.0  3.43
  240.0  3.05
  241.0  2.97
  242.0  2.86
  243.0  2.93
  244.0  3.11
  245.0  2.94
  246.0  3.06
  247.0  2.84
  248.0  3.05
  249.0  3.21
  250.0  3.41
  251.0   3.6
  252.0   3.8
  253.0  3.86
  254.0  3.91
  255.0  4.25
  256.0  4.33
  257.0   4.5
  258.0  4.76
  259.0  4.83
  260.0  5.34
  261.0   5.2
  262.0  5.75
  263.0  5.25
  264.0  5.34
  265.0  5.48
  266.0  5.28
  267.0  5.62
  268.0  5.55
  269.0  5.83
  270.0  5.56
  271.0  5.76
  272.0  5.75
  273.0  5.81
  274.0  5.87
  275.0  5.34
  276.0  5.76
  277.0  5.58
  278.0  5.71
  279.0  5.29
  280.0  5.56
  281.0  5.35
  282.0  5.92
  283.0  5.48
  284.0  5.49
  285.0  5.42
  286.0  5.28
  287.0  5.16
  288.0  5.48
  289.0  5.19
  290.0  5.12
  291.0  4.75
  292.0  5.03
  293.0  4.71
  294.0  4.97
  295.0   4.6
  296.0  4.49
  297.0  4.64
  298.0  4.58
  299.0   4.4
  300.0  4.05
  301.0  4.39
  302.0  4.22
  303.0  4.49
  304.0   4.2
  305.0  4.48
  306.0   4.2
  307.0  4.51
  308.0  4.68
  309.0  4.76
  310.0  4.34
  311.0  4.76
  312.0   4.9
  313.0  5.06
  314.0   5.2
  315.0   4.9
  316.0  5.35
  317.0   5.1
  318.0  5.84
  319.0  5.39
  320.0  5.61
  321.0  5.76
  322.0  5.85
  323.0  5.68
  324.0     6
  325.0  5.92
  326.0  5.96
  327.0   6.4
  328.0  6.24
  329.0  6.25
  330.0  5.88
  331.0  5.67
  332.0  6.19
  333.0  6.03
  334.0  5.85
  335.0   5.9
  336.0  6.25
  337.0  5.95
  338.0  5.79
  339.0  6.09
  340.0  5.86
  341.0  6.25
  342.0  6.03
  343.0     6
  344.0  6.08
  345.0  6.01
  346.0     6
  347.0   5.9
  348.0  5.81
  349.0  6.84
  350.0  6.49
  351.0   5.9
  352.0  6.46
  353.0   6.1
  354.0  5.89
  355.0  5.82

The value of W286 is -3.9 deg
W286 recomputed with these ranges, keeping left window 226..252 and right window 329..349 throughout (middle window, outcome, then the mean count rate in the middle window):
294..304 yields 1.3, 4.44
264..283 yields -4.5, 5.6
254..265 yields -1.9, 4.93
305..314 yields 1.1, 4.67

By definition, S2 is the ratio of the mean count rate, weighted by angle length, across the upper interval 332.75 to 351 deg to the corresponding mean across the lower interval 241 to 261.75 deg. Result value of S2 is 1.6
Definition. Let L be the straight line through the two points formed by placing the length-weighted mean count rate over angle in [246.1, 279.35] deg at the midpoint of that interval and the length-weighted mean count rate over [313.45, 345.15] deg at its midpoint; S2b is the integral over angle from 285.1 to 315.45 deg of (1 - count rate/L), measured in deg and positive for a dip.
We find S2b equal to 3.9 deg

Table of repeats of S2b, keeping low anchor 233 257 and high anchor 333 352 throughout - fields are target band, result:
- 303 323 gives 1.2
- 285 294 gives -0.8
